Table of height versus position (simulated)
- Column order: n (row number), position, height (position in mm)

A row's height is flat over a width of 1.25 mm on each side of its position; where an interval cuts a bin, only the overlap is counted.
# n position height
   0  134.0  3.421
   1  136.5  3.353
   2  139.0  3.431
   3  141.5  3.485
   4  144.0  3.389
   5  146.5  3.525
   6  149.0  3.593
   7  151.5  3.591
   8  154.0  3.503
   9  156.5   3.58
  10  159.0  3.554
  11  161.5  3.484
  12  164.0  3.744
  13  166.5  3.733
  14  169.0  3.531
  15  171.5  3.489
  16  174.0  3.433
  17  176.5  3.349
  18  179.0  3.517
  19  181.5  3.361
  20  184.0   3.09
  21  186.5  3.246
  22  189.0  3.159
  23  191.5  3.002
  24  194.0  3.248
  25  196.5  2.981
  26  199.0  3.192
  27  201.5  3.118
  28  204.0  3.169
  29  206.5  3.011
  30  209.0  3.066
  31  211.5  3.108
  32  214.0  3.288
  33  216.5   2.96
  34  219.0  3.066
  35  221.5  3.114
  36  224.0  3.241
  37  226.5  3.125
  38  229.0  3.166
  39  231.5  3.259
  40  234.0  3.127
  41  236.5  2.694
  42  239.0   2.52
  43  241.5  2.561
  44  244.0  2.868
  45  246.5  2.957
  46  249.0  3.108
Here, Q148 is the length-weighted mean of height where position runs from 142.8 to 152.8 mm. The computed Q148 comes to 3.53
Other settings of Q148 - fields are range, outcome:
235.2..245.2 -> 2.66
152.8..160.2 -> 3.55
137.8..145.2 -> 3.44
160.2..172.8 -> 3.6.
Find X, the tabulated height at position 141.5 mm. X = 3.485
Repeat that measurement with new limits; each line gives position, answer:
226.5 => 3.125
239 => 2.52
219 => 3.066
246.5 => 2.957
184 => 3.09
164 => 3.744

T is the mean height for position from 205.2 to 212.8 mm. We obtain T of 3.06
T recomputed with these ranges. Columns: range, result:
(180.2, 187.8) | 3.23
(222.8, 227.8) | 3.18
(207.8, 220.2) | 3.1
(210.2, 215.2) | 3.2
